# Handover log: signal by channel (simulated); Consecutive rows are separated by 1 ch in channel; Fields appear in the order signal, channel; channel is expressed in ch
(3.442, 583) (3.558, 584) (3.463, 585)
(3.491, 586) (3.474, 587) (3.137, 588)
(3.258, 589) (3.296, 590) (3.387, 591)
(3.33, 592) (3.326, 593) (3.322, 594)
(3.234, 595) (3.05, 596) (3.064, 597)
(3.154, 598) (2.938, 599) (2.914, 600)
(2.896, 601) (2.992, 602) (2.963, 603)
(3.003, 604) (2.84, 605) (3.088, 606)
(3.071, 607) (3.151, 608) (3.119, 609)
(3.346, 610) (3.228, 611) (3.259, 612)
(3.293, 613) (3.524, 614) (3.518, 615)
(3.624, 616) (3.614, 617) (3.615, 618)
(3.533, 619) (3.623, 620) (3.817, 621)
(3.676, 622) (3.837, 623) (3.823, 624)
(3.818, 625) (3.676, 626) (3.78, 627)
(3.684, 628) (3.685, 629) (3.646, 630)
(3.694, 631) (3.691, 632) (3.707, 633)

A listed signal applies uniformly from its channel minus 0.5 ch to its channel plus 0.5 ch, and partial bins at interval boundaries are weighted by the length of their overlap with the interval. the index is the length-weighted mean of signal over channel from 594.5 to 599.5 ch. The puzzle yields 3.09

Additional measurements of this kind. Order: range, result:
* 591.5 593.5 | 3.33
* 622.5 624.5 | 3.83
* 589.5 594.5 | 3.33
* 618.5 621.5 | 3.66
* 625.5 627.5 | 3.73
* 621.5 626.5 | 3.77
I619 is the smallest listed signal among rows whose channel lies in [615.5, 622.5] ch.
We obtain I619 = 3.533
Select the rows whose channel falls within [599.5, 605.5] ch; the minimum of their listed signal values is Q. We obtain 2.84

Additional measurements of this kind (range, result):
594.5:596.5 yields 3.05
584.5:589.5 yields 3.137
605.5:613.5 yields 3.071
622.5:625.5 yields 3.818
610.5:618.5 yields 3.228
